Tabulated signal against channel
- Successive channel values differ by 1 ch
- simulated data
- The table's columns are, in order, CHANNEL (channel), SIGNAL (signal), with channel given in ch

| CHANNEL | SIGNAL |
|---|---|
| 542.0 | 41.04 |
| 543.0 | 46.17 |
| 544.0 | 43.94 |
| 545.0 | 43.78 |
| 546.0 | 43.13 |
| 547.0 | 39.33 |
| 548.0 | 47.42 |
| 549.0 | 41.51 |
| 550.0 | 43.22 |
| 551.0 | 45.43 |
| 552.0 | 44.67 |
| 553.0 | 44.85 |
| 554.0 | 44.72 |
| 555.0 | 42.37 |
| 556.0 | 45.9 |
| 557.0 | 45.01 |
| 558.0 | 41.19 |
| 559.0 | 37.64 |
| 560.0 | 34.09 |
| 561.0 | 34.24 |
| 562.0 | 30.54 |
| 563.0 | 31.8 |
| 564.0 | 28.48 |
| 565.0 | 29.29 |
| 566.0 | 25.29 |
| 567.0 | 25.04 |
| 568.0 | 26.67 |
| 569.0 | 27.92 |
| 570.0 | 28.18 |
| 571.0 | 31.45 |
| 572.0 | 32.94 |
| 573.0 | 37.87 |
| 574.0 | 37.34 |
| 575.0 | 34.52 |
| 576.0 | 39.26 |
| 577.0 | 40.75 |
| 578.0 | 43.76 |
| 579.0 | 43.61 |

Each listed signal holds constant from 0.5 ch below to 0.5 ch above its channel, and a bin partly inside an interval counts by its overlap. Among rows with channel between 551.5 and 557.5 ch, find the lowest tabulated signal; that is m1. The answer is 42.37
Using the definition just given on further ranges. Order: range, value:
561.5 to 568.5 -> 25.04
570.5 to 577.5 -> 31.45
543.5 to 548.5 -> 39.33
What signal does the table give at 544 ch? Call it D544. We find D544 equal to 43.94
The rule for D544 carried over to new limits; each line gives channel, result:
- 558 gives 41.19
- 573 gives 37.87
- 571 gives 31.45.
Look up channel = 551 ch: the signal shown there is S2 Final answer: 45.43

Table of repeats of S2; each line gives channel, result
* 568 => 26.67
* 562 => 30.54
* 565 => 29.29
